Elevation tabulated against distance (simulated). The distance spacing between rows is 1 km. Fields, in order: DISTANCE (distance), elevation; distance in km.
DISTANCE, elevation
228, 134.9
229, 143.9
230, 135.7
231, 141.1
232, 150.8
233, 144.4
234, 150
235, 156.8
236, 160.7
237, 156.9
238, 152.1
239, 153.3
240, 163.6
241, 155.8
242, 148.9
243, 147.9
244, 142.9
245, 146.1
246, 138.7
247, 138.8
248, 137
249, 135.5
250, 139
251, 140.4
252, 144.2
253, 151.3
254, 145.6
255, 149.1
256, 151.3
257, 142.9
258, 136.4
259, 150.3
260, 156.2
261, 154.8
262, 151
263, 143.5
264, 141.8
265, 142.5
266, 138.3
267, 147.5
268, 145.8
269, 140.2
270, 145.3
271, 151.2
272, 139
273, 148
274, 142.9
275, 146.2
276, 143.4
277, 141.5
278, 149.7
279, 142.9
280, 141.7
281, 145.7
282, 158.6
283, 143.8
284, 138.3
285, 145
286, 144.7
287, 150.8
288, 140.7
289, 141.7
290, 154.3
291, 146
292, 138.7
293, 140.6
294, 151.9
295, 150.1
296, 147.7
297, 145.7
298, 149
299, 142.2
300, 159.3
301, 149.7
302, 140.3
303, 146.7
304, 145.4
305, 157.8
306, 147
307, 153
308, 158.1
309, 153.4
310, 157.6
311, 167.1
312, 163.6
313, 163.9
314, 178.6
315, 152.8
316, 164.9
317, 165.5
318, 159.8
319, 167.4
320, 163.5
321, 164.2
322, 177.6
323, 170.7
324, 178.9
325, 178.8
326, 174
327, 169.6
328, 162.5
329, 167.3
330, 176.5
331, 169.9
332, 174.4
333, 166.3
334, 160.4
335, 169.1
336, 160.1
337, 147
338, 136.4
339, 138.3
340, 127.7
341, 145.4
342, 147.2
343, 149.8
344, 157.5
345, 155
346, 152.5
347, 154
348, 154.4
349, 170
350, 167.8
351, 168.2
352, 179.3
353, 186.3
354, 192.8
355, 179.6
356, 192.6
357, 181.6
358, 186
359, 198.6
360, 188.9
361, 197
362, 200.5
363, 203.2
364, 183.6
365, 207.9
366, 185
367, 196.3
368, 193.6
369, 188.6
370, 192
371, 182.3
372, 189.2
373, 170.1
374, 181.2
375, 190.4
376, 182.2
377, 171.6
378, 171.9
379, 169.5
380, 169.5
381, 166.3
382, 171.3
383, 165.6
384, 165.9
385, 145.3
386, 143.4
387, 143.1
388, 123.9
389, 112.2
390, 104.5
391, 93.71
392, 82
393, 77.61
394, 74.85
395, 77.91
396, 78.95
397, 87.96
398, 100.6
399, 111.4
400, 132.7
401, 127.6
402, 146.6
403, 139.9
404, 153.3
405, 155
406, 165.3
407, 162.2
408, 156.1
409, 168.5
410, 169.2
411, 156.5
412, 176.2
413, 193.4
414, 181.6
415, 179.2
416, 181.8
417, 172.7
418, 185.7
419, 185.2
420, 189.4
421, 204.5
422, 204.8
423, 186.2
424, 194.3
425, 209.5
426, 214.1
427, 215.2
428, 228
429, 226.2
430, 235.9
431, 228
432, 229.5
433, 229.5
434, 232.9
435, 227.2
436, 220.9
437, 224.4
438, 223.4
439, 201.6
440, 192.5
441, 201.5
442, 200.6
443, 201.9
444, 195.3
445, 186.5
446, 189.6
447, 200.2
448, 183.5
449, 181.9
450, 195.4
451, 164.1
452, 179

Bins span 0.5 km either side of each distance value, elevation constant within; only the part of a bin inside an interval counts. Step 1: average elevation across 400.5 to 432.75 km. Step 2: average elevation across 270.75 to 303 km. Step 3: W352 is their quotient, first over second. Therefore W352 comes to 1.3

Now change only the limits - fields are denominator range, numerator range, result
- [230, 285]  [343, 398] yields 1.10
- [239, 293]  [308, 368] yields 1.17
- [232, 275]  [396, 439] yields 1.24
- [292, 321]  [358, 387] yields 1.16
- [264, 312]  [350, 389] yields 1.21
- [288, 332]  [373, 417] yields 0.92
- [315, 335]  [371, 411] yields 0.84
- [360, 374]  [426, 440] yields 1.17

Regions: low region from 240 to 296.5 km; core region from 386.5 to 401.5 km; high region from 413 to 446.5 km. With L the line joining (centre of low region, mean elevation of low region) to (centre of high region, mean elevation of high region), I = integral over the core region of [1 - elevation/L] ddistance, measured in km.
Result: 7.0 km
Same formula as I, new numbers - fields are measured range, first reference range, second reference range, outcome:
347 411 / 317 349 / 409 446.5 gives 7.45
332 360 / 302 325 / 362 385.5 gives 1.22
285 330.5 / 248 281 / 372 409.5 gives -4.51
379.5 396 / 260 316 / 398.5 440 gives 4.98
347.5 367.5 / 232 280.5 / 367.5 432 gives -3.51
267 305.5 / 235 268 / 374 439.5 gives 1.42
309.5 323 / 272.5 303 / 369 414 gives -1.77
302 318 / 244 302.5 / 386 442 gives -0.68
